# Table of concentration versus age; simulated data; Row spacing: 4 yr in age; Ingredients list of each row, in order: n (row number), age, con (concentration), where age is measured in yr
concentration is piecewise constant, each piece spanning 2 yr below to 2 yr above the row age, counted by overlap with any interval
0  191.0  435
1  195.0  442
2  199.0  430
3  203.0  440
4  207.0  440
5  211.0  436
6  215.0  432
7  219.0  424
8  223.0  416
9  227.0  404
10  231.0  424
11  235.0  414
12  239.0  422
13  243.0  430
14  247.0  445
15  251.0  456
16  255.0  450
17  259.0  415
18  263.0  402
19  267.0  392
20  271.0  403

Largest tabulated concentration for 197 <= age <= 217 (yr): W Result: 440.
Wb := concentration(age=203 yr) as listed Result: 440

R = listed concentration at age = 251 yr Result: 456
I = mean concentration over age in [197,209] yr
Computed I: 437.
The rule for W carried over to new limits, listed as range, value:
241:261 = 456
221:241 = 424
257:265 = 415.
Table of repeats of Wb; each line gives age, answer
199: 430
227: 404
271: 403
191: 435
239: 422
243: 430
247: 445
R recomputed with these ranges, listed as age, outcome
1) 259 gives 415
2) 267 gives 392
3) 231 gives 424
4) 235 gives 414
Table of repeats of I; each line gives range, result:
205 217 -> 436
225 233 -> 414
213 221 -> 428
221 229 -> 410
